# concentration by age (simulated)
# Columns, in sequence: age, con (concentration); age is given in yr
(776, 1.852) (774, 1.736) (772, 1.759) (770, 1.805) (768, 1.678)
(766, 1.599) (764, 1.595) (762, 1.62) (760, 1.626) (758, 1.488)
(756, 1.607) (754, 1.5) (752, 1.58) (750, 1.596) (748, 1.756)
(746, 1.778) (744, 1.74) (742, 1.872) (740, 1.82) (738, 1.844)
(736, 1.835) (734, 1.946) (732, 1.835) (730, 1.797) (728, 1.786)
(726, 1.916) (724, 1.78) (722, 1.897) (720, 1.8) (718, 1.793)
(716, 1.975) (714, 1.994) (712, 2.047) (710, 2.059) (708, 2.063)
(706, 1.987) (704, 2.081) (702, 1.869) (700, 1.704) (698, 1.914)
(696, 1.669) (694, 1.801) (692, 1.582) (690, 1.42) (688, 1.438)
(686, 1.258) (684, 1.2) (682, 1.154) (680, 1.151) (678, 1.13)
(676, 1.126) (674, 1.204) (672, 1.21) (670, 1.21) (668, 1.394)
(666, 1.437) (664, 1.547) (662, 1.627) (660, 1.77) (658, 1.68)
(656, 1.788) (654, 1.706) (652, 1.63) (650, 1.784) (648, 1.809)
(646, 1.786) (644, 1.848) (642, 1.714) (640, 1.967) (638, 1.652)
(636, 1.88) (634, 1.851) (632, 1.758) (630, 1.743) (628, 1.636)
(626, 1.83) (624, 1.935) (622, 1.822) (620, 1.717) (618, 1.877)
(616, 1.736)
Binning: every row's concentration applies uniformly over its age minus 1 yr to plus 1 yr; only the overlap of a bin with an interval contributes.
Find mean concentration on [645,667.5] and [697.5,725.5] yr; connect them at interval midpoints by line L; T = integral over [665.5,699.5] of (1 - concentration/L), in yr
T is 8.06 yr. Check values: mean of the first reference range 1.68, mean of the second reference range 1.93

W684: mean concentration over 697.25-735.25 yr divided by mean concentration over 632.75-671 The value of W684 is 1.13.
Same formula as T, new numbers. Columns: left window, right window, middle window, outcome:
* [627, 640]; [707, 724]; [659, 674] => 3.3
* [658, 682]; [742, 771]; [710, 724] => -3.8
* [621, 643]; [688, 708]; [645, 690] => 8.4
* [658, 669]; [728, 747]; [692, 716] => -2.9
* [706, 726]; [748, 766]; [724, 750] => -0.9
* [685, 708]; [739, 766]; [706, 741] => -4.3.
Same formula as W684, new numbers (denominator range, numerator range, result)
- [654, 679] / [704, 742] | 1.32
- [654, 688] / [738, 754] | 1.25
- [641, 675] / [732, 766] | 1.07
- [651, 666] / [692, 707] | 1.11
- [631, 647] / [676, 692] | 0.70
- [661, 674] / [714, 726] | 1.34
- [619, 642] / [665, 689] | 0.69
